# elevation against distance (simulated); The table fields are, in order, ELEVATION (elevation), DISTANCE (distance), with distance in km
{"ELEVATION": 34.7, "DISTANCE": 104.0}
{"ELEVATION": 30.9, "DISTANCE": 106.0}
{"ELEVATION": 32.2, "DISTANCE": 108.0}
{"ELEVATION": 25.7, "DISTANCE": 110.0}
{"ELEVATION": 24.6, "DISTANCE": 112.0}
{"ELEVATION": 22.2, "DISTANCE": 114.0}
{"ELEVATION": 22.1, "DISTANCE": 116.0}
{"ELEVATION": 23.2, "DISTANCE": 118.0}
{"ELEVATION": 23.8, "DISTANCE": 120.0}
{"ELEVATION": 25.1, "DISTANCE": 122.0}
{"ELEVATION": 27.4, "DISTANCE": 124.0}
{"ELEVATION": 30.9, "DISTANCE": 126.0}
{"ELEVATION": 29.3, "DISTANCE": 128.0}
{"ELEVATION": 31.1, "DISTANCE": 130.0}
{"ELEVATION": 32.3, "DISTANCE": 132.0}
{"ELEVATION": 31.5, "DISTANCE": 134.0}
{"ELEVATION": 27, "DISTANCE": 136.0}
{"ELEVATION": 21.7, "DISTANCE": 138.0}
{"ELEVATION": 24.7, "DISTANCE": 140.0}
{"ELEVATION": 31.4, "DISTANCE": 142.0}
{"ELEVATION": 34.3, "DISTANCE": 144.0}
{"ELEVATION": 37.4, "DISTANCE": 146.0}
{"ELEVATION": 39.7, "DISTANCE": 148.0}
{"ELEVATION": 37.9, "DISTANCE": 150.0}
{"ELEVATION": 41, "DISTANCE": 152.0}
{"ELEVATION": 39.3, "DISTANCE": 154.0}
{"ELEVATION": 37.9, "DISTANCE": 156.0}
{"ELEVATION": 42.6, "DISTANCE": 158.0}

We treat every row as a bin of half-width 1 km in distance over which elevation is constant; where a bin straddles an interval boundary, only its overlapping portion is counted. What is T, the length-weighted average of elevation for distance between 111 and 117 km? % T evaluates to 23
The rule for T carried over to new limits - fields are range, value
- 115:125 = 24.3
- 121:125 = 26.2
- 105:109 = 31.6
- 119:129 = 27.3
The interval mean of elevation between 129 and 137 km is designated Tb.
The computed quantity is 30.5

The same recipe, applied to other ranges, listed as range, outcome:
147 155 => 39.5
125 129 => 30.1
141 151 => 36.1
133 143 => 27.3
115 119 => 22.6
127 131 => 30.2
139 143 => 28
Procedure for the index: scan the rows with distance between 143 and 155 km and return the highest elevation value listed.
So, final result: 41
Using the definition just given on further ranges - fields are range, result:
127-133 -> 32.3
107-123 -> 32.2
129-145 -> 34.3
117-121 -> 23.8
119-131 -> 31.1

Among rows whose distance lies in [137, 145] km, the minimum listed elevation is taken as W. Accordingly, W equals 21.7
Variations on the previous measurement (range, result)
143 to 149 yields 34.3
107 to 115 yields 22.2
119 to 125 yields 23.8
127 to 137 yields 27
